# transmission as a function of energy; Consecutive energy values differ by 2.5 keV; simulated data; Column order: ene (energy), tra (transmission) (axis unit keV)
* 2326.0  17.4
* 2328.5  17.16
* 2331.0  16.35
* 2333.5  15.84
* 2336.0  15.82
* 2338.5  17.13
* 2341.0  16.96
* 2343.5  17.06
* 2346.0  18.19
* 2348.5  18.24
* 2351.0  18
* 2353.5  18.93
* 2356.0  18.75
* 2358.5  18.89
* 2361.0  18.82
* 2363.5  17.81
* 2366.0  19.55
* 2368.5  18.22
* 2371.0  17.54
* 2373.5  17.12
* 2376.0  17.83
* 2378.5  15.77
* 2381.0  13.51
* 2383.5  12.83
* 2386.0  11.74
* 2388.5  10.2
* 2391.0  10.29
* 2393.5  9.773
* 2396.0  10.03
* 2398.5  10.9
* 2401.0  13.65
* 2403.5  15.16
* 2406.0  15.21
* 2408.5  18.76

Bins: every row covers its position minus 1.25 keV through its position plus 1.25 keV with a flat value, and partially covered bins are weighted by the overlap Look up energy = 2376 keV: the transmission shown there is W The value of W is 17.83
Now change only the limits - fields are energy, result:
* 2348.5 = 18.24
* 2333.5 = 15.84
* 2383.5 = 12.83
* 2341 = 16.96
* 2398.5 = 10.9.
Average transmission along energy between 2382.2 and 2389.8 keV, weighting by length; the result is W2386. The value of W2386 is 11.6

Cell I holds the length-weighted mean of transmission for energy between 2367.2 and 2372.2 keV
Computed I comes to 17.9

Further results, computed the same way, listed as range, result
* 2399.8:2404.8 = 14.4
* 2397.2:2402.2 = 12.2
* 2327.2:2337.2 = 16.3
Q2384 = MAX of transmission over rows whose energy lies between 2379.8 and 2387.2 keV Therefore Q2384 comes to 13.51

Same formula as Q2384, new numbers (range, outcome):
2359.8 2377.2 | 19.55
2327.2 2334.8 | 17.16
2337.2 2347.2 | 18.19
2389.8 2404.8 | 15.16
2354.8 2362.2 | 18.89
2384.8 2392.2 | 11.74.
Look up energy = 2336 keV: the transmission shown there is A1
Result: 15.82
